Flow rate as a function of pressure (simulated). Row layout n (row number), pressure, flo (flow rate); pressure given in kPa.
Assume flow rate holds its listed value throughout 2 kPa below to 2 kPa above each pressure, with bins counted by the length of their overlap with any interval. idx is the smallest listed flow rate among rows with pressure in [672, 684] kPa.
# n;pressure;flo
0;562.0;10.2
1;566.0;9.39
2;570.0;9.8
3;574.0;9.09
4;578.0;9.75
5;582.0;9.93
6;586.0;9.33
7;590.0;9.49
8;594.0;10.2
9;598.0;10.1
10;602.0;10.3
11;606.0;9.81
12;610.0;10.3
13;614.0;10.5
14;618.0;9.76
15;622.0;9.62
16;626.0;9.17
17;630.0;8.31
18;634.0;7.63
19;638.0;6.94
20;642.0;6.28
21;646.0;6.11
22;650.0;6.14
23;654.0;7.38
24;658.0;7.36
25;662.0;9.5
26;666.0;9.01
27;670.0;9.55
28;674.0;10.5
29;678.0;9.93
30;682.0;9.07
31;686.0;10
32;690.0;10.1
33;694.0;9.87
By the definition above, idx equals 9.07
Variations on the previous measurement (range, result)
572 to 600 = 9.09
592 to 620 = 9.76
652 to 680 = 7.36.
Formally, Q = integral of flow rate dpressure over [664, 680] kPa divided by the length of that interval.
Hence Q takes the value 9.75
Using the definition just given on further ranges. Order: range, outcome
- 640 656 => 6.48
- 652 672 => 8.56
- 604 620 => 10.1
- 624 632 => 8.74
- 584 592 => 9.41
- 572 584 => 9.59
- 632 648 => 6.74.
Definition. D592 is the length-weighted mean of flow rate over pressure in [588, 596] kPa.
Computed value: 9.84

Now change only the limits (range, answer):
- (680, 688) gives 9.54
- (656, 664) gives 8.43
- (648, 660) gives 6.96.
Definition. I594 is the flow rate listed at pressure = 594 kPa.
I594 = 10.2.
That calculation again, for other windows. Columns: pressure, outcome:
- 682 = 9.07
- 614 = 10.5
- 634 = 7.63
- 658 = 7.36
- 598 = 10.1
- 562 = 10.2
